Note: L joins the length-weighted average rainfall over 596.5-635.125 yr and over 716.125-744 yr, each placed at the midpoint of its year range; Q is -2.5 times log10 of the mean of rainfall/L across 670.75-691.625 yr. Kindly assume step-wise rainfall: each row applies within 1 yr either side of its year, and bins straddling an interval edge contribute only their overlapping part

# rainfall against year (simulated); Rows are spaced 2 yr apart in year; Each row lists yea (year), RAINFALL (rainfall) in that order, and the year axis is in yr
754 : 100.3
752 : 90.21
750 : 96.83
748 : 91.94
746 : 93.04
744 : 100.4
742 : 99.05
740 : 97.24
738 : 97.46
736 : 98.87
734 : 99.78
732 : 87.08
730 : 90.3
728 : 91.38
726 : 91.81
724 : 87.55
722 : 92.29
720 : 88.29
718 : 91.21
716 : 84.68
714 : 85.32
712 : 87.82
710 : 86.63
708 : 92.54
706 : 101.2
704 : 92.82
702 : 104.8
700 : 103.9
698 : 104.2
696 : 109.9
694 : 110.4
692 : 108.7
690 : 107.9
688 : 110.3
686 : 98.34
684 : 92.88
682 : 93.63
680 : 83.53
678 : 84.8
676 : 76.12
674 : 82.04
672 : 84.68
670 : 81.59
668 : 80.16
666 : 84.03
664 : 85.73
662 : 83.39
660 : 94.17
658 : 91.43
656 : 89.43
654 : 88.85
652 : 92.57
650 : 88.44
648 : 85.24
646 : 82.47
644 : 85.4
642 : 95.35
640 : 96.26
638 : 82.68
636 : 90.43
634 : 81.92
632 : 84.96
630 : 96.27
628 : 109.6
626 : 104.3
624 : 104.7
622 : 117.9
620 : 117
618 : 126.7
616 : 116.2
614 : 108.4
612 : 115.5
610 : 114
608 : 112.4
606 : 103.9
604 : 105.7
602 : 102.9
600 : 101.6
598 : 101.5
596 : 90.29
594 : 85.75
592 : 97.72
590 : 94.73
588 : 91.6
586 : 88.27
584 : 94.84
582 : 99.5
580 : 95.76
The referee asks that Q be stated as 0.08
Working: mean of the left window 106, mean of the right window 93.2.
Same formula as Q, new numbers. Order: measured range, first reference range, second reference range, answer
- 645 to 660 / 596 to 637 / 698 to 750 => 0.15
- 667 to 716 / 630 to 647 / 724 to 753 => -0.03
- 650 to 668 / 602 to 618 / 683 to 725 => 0.18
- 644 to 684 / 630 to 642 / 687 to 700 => 0.14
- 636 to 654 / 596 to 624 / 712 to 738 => 0.18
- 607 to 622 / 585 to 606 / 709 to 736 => -0.21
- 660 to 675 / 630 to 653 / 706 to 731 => 0.06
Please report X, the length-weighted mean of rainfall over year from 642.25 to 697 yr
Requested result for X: 91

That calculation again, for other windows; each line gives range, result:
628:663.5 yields 89.3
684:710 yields 103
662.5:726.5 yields 92.7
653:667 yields 88.1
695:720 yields 95.1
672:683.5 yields 84.5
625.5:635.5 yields 94.7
